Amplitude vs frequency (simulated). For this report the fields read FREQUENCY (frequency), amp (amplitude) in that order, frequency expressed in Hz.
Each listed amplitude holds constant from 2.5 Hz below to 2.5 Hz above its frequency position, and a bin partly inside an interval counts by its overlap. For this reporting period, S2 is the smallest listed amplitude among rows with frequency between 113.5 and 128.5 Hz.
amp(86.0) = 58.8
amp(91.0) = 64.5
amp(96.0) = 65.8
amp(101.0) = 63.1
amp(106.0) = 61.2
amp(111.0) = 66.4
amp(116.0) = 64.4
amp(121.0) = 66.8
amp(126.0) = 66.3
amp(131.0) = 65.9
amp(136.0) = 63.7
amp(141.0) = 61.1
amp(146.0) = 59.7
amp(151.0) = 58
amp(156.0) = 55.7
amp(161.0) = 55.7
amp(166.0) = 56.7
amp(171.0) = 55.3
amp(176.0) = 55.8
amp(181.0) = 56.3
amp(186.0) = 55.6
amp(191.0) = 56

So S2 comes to 64.4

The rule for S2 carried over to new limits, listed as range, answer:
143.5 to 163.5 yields 55.7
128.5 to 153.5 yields 58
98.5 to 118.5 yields 61.2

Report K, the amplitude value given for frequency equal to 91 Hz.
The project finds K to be 64.5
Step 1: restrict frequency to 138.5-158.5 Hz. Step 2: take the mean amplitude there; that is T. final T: 58.6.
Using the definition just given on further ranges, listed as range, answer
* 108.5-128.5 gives 66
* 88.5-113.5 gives 64.2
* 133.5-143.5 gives 62.4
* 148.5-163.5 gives 56.5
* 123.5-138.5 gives 65.3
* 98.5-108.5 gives 62.1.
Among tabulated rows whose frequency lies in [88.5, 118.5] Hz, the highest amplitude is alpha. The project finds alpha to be 66.4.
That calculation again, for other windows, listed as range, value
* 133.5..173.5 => 63.7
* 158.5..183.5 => 56.7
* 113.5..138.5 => 66.8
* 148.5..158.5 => 58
